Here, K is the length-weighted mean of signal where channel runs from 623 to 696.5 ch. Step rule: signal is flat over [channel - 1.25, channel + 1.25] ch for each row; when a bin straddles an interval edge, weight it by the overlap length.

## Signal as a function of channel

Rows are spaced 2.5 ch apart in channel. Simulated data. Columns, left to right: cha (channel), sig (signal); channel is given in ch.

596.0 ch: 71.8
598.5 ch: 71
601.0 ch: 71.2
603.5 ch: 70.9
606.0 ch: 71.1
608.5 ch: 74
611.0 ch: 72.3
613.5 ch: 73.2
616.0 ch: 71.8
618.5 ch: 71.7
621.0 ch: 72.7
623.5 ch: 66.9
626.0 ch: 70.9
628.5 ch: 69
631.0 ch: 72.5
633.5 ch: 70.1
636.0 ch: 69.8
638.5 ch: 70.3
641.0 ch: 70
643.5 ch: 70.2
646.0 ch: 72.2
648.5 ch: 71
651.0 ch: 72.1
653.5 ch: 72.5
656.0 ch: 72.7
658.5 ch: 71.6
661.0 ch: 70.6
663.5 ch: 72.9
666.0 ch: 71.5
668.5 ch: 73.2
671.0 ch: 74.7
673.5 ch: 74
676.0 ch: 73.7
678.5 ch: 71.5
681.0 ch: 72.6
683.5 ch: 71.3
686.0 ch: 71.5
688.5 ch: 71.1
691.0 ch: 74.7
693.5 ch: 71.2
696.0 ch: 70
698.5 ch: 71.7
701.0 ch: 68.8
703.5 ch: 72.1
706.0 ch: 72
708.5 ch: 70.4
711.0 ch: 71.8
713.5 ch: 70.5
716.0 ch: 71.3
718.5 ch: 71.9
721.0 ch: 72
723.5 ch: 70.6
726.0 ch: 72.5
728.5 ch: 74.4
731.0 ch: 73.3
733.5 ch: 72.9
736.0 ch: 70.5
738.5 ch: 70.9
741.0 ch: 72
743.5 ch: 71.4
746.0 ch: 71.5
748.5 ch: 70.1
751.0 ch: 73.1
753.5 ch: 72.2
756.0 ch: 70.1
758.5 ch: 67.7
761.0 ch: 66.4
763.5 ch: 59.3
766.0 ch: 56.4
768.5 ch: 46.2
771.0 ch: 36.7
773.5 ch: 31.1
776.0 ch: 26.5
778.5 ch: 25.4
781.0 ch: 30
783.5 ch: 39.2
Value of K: 71.6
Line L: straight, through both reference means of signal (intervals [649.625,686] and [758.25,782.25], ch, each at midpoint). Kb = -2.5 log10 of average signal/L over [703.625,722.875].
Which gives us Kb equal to -0.20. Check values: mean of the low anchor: 72.5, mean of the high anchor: 43.6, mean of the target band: 71.4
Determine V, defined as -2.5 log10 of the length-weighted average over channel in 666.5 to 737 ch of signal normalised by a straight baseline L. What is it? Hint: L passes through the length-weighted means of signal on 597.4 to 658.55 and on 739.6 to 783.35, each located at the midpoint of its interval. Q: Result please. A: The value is -0.156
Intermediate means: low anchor 71.3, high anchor 55.3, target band 72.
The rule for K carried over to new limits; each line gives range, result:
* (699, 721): 71.2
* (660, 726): 71.8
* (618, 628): 70.3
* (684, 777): 66.8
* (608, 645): 71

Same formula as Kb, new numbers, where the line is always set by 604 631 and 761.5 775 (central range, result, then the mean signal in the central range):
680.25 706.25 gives -0.21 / 71.5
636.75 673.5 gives -0.11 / 71.9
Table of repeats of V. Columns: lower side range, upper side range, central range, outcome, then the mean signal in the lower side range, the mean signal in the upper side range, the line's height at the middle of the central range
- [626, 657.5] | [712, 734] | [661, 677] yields -0.03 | 71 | 72.1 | 71.4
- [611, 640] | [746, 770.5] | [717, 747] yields -0.10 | 70.9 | 64.1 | 65.4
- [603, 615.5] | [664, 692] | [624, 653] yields 0.03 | 72.4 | 72.7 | 72.5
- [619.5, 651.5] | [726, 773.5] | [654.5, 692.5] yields -0.05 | 70.6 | 65.6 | 68.9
